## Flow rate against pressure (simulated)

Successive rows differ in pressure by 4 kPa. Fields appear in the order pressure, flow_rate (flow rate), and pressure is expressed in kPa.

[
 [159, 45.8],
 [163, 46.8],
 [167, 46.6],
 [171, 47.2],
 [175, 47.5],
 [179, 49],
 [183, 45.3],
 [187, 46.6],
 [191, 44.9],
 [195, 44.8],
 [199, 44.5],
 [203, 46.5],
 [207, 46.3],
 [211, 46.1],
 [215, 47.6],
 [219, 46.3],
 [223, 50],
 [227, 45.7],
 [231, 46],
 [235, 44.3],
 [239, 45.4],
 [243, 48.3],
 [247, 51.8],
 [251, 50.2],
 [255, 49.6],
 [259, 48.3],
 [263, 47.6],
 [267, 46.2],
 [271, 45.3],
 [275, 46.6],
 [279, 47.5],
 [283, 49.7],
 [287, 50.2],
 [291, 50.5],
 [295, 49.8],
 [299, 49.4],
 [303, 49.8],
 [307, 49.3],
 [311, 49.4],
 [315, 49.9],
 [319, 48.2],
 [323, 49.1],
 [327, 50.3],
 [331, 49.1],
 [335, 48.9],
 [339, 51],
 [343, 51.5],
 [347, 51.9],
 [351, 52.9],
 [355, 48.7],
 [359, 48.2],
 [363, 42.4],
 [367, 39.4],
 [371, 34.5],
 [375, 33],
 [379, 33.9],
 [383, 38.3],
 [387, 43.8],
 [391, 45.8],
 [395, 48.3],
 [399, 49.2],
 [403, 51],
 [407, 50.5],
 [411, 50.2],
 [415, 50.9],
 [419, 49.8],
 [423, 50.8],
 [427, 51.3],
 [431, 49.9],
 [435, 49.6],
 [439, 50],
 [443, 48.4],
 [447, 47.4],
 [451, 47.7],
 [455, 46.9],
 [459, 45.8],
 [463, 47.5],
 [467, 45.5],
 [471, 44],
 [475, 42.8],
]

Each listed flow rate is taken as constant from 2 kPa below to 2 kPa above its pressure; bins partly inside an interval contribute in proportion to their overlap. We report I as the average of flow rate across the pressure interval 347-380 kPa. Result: 42.5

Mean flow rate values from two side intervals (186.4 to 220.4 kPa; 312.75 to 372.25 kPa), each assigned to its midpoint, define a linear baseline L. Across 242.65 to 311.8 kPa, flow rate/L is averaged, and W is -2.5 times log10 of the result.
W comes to -0.04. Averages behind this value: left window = 45.9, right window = 47.9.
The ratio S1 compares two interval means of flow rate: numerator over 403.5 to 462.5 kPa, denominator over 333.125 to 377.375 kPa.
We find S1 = 1.1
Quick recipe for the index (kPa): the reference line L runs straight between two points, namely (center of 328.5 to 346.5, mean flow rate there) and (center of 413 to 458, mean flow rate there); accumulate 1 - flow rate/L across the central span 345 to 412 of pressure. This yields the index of 6.9 kPa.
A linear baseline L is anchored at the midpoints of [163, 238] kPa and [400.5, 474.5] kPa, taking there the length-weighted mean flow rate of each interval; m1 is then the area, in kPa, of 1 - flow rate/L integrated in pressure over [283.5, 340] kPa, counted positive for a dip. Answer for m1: -2.6 kPa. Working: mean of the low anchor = 46.4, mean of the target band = 49.6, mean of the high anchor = 48.6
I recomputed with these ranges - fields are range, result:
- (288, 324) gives 49.5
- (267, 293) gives 48.1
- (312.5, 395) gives 45.6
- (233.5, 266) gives 48.2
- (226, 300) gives 48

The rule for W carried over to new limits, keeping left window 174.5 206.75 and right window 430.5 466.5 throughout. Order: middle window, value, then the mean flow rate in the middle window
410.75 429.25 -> -0.06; 50.6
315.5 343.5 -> -0.06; 49.6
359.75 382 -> 0.26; 37.4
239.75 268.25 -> -0.05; 48.8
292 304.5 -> -0.06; 49.7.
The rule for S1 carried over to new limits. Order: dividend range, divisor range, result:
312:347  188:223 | 1.08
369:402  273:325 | 0.84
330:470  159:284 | 1.00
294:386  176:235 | 1.00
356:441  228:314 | 0.95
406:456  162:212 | 1.07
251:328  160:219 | 1.05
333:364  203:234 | 1.06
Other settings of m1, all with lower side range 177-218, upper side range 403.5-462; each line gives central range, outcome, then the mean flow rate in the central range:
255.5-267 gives -0.2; 47.9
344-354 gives -0.8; 51.9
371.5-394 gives 4.4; 39.1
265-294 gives -0.5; 48.1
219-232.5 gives -0.2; 47.1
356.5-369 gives 1.2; 43.5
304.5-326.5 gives -0.7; 49.3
